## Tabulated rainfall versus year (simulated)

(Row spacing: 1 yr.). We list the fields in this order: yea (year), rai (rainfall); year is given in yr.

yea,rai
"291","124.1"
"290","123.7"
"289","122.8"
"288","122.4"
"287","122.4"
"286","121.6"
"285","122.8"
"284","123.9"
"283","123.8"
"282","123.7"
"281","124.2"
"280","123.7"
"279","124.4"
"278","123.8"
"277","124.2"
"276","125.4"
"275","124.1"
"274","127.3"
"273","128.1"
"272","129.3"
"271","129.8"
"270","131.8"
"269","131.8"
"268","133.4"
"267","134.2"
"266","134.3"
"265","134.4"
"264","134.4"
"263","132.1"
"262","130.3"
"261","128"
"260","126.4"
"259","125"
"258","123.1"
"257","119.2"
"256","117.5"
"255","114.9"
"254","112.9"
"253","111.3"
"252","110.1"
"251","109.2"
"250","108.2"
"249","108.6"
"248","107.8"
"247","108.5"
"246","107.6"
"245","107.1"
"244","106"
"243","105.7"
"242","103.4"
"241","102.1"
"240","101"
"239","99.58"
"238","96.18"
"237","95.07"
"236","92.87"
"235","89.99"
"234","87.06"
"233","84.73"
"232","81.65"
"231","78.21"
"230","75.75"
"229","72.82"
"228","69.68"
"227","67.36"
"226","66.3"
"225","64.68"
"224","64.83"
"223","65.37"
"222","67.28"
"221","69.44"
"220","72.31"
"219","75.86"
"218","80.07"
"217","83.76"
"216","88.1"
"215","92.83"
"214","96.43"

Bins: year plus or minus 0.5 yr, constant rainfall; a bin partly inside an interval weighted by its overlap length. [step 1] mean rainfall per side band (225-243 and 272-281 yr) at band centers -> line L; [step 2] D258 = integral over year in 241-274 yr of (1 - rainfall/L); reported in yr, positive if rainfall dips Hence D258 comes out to -3.7 yr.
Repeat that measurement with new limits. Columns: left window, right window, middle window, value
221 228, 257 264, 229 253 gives -1.02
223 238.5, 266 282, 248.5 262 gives -1.32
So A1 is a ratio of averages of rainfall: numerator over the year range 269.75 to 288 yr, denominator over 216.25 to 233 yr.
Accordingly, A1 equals 1.72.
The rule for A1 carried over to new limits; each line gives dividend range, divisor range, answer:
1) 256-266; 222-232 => 1.83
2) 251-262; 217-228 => 1.70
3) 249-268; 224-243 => 1.44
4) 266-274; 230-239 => 1.49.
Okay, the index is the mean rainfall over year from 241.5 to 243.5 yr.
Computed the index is 105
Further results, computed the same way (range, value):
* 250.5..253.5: 110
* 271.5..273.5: 129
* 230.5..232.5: 79.9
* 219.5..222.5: 69.7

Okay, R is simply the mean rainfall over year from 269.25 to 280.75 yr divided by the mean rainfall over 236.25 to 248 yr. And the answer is 1.23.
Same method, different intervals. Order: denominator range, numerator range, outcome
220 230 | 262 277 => 1.91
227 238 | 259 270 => 1.59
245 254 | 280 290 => 1.13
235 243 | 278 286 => 1.26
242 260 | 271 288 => 1.11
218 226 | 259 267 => 1.90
